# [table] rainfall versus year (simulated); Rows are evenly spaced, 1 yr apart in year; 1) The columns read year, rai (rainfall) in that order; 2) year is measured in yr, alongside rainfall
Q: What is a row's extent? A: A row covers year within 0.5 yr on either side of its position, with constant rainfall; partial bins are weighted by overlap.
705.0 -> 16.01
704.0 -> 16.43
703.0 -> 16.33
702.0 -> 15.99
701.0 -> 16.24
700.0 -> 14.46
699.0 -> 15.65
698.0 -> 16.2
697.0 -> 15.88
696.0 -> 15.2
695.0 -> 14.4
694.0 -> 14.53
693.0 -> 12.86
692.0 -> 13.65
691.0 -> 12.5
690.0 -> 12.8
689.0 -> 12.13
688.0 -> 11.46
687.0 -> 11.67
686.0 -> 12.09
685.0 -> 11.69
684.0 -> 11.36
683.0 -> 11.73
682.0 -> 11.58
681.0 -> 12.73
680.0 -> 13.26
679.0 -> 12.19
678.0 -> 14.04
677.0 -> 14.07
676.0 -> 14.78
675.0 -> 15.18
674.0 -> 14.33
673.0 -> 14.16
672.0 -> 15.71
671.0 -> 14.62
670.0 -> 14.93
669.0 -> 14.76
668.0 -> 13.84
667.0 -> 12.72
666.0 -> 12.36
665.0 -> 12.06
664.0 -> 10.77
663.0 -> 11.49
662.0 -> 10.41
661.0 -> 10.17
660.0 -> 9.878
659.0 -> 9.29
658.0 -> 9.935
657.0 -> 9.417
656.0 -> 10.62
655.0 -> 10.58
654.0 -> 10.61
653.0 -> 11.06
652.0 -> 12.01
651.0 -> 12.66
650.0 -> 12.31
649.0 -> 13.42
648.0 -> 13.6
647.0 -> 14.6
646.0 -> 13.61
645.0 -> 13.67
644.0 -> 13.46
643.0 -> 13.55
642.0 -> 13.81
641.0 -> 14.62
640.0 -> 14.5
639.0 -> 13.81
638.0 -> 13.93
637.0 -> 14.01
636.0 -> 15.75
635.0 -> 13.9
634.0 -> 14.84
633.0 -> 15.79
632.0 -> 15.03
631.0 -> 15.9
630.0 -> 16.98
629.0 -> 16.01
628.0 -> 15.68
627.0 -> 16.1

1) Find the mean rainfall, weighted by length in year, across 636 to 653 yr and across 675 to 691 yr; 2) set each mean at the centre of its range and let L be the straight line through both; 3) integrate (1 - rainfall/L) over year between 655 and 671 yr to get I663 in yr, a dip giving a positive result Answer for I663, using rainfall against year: 1.8 yr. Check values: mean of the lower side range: 13.6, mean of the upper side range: 12.6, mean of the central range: 11.6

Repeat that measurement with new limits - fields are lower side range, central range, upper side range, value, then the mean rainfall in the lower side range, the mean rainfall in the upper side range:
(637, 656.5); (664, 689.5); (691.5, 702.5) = 1.9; 13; 15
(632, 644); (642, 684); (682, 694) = 2.2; 14.4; 12.2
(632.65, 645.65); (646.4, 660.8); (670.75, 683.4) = 2.7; 14.3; 13.7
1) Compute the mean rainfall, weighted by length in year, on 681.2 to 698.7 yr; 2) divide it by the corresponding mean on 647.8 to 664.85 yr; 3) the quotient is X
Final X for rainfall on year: 1.18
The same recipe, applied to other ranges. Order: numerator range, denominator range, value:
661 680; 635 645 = 0.95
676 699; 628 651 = 0.92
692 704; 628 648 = 1.04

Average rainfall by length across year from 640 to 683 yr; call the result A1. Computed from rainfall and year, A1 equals 12.7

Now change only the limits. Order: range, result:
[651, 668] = 11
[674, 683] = 13.4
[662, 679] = 13.6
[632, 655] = 13.6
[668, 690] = 13.3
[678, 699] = 13.1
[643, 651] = 13.5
